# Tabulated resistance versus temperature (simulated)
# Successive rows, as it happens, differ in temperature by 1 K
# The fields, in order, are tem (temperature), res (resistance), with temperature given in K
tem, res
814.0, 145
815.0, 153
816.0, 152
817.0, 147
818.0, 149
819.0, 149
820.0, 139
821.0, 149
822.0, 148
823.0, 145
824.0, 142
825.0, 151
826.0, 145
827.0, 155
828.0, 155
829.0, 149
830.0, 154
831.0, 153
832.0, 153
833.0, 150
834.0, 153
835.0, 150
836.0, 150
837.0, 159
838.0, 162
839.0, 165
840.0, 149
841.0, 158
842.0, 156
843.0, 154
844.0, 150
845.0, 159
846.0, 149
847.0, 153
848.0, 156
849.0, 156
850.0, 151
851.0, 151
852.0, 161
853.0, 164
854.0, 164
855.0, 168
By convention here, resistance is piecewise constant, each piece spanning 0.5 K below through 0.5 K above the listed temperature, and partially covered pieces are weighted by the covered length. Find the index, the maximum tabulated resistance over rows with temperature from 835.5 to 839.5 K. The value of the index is 165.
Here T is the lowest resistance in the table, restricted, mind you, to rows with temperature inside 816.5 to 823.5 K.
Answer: 139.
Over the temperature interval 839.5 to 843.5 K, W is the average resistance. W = 154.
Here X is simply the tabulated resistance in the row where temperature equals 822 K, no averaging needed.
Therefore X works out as 148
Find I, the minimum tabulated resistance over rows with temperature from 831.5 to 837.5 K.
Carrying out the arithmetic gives 150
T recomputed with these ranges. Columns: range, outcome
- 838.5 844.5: 149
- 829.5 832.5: 153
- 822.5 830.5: 142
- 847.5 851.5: 151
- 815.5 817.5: 147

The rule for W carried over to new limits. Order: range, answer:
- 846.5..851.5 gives 153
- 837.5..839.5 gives 164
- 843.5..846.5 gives 153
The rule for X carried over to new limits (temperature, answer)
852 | 161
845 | 159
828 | 155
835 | 150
